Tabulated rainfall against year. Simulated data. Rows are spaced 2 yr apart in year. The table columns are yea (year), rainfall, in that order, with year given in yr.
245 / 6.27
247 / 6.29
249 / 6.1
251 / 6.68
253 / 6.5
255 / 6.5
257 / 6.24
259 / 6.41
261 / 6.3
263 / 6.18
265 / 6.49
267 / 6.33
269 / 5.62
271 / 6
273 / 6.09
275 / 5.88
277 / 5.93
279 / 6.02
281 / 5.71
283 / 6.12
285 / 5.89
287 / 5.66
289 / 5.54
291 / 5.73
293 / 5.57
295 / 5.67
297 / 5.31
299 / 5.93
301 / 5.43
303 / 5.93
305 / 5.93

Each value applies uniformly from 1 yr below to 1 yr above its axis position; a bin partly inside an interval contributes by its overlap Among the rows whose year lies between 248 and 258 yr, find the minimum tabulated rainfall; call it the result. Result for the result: 6.1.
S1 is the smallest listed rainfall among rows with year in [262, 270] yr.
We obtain 5.62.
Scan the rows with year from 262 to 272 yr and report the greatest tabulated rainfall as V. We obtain 6.49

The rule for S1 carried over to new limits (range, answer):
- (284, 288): 5.66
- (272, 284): 5.71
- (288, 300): 5.31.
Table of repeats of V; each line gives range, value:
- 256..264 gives 6.41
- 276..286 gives 6.12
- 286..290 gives 5.66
